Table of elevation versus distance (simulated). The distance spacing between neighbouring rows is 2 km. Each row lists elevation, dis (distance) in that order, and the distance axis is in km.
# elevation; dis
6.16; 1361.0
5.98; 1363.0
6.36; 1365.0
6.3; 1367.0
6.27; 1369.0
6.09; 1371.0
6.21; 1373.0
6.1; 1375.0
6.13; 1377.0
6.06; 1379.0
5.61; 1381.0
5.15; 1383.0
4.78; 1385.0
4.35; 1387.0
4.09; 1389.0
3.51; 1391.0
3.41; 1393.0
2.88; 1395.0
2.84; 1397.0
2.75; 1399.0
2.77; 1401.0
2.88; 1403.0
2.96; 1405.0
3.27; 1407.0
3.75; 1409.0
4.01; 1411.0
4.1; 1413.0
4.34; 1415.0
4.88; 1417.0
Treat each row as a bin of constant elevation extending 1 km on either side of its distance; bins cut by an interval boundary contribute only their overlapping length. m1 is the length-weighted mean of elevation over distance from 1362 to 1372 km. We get 6.2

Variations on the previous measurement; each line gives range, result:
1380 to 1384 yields 5.38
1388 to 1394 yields 3.67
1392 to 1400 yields 2.97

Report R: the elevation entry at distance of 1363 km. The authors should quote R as 5.98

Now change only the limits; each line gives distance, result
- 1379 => 6.06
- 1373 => 6.21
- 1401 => 2.77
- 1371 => 6.09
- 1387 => 4.35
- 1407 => 3.27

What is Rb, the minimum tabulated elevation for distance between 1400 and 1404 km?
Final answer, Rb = 2.77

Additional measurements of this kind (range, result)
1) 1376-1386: 4.78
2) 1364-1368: 6.3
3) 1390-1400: 2.75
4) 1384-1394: 3.41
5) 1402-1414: 2.88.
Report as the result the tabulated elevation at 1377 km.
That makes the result 6.13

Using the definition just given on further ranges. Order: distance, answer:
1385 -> 4.78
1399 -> 2.75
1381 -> 5.61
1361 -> 6.16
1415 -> 4.34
